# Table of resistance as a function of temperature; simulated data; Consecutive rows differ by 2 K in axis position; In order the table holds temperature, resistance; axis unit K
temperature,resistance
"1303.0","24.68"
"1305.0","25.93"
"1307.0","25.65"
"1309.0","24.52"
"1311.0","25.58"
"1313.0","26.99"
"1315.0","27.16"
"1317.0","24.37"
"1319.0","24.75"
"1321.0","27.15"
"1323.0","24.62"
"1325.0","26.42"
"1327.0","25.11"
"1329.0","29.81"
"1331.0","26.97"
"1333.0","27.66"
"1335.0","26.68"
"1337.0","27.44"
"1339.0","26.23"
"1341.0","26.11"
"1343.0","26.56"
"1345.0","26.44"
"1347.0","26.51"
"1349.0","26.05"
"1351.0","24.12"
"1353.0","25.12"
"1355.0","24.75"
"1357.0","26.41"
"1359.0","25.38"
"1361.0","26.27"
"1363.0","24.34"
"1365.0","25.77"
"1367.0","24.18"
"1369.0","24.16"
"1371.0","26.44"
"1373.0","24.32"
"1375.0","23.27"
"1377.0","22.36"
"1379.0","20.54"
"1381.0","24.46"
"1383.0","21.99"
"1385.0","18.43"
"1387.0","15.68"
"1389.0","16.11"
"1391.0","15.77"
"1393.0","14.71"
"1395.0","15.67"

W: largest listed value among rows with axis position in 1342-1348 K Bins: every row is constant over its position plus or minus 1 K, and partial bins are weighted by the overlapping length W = 26.56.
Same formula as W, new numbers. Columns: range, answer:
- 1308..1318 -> 27.16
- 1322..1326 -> 26.42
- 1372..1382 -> 24.46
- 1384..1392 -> 18.43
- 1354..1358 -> 26.41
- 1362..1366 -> 25.77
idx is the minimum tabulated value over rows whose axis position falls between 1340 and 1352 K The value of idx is 24.12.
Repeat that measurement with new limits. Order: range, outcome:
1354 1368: 24.18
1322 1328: 24.62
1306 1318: 24.37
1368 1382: 20.54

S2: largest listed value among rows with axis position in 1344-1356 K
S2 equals 26.51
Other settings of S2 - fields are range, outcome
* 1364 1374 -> 26.44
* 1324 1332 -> 29.81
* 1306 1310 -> 25.65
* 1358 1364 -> 26.27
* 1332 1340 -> 27.66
